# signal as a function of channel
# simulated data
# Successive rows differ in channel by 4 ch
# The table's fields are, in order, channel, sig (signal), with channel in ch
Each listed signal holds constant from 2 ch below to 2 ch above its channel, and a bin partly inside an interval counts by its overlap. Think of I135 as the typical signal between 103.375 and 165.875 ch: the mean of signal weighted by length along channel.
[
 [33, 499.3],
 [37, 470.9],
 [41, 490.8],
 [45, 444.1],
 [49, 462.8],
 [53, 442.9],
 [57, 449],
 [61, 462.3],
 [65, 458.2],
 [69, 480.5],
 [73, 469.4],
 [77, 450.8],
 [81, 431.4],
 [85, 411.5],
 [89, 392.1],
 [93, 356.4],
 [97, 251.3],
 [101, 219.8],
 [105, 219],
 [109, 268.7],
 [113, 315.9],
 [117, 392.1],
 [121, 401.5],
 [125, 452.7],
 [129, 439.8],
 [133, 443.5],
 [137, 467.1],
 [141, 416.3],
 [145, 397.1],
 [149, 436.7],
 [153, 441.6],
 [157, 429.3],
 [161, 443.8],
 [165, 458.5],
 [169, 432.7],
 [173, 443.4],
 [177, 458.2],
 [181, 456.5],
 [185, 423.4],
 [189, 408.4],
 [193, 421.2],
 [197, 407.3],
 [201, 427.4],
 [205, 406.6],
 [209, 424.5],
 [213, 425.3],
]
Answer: 402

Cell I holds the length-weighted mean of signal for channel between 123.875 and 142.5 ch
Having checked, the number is 444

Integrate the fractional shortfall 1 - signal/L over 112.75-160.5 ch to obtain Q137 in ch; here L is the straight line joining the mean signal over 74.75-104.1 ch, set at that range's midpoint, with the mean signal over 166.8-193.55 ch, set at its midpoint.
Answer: -3.3 ch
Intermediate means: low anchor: 355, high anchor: 436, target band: 424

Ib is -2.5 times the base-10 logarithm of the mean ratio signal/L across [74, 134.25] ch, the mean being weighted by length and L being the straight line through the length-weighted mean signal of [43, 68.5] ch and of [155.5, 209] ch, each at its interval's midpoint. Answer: 0.22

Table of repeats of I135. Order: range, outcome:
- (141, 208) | 430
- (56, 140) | 392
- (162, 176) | 446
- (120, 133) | 436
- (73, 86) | 439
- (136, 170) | 435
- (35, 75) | 463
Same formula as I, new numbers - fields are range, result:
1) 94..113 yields 254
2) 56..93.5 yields 439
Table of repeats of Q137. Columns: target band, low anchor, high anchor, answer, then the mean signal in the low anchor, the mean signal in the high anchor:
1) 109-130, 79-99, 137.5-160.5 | 0.7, 369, 428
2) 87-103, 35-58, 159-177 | 5.3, 461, 446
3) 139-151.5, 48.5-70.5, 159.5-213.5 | 0.6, 459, 431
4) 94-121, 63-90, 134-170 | 9.2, 444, 436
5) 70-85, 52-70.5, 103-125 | -1.0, 459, 332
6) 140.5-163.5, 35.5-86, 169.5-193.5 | 0.6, 456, 436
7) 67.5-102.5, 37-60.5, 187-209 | 4.9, 459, 415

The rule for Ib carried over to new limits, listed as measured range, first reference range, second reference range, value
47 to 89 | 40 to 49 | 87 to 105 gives -0.17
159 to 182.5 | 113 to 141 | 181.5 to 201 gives -0.07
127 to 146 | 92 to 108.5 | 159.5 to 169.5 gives -0.20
